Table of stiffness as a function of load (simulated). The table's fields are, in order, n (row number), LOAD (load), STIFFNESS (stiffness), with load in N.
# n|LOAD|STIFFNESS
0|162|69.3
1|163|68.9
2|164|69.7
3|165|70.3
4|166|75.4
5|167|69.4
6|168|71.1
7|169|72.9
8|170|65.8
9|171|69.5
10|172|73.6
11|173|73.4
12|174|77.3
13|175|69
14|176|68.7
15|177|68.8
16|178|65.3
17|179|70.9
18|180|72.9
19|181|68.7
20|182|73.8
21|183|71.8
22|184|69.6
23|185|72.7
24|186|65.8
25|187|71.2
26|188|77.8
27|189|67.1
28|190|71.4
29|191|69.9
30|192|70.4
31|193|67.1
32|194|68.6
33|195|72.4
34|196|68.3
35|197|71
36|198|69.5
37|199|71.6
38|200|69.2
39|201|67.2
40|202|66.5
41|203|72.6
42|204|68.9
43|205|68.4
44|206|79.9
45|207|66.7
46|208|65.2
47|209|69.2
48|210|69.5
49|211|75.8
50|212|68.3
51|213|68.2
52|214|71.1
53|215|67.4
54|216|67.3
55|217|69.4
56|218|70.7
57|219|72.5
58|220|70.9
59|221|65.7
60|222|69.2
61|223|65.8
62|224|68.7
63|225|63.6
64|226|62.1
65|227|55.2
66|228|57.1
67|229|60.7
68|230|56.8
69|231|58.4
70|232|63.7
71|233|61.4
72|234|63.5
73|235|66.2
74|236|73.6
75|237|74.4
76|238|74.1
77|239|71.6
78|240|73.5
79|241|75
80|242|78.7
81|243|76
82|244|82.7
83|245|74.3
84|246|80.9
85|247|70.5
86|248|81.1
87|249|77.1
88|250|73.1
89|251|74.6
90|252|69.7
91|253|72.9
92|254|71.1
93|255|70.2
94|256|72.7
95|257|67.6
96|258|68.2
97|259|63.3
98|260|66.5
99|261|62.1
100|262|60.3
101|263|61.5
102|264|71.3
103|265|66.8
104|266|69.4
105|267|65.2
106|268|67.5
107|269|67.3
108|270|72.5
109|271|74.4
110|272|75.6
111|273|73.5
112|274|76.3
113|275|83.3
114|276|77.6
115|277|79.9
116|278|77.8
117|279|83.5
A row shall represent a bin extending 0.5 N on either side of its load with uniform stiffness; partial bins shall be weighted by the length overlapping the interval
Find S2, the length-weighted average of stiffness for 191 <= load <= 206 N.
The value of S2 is 69.8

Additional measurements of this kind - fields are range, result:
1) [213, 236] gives 65.1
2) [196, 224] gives 69.5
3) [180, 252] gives 69.8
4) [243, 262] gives 71.9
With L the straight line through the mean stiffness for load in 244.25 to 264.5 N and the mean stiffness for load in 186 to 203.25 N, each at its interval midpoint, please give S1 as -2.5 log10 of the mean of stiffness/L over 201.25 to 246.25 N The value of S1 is 0.022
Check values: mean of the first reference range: 69.9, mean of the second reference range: 70.6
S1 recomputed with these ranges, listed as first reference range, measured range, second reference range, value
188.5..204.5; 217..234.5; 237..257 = 0.13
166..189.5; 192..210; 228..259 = 0.02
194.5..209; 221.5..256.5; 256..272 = -0.02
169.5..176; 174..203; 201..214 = 0.01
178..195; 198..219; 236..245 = 0.04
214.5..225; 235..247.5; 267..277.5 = -0.06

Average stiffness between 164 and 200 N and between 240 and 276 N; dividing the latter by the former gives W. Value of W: 1.0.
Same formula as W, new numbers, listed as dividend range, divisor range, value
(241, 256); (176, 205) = 1.07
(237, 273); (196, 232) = 1.06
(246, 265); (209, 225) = 1.01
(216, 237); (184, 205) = 0.93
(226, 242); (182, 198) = 0.94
